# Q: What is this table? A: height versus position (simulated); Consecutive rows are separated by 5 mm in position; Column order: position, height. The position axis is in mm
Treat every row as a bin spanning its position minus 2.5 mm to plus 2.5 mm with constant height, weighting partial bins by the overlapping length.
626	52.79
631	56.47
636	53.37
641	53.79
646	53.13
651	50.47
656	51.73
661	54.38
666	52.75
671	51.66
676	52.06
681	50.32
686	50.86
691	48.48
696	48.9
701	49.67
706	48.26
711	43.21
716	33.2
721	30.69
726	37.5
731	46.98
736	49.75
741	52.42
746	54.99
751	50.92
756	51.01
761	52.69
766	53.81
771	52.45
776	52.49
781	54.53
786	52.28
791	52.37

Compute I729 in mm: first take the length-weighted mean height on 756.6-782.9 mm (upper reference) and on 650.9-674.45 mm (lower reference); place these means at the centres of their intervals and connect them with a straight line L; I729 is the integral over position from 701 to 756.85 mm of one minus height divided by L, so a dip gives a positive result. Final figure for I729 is 7.8 mm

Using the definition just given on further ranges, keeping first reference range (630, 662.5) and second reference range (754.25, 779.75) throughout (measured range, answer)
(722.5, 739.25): 2.71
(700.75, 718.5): 3.38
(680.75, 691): 0.55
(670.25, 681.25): 0.32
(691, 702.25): 0.82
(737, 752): 0.02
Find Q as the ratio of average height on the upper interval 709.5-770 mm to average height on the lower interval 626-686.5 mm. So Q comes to 0.89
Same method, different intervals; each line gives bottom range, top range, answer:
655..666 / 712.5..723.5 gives 0.62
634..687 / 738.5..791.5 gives 1.01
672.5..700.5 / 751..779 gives 1.04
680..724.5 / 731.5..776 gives 1.17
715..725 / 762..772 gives 1.63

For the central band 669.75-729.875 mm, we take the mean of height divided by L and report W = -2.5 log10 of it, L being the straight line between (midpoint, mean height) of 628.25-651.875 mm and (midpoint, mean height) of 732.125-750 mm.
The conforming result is 0.162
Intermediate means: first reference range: 53.6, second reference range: 51.8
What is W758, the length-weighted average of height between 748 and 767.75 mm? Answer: 52.1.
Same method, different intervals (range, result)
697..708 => 49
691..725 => 42.6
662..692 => 51.3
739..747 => 53.5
